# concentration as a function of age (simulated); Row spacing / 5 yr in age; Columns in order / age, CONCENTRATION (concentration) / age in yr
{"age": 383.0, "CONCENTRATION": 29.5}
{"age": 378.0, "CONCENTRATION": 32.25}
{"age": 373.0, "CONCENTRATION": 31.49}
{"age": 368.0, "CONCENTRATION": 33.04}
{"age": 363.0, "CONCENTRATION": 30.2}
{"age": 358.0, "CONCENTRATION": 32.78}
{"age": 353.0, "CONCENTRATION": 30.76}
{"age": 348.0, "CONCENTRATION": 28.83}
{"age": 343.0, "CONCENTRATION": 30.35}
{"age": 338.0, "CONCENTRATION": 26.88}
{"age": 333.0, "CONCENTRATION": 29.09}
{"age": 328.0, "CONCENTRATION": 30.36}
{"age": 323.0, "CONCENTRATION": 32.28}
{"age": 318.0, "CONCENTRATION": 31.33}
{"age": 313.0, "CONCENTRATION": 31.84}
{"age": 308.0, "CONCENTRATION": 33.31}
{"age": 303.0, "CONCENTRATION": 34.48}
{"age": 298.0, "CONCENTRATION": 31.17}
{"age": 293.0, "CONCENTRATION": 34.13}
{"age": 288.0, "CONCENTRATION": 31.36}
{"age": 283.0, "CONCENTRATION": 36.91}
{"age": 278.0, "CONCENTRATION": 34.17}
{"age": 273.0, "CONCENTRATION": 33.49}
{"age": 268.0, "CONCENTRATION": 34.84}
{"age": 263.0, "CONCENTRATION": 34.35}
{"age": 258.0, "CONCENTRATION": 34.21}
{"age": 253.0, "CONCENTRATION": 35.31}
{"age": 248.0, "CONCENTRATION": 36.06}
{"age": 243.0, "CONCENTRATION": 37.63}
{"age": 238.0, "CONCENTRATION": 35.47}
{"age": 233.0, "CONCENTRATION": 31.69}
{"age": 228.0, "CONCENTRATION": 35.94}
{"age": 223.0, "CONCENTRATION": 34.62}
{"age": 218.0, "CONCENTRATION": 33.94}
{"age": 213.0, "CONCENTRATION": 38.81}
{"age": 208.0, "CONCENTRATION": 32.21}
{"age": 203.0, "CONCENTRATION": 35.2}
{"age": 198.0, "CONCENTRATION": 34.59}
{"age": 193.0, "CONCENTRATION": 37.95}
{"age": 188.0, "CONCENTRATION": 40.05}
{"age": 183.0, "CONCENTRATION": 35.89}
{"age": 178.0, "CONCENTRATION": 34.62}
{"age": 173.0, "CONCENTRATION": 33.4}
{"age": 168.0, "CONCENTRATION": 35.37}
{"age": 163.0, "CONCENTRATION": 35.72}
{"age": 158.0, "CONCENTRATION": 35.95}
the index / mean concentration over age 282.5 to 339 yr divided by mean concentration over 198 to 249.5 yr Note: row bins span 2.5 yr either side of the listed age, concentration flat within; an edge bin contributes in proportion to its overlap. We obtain 0.91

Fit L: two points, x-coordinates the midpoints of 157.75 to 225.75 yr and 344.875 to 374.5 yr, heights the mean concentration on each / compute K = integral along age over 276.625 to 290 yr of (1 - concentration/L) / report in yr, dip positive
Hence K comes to -0.4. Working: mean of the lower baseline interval 35.6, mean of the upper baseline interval 31.2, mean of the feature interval 34.2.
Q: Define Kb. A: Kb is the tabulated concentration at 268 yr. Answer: 34.84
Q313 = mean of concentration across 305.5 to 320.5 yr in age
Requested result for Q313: 32.2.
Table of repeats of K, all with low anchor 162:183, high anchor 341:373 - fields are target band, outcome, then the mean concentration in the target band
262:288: -1.4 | 34.4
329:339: 1.0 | 28.5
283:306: -0.6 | 33.2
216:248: -1.3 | 35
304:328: -0.2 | 32.1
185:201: -1.4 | 37.4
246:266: -1.1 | 35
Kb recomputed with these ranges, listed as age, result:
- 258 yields 34.21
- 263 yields 34.35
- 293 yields 34.13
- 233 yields 31.69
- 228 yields 35.94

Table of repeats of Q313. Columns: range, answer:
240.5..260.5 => 35.8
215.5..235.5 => 34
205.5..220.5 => 35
